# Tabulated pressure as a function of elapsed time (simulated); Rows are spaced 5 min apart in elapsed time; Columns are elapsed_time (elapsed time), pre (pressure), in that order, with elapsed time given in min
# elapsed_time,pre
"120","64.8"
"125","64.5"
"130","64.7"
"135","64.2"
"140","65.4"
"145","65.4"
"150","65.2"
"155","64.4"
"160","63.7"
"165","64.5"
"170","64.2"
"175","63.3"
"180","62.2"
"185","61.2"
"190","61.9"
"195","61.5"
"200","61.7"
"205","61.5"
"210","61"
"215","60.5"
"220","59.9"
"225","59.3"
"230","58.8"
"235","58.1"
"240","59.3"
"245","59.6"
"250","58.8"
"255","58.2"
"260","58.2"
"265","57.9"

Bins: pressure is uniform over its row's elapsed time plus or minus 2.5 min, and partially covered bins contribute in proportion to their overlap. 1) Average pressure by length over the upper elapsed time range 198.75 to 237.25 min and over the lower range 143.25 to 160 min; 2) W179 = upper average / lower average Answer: 0.93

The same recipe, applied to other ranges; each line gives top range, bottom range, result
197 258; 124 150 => 0.92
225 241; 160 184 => 0.93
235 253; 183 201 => 0.96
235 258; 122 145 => 0.91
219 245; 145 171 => 0.92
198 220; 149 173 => 0.95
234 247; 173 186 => 0.95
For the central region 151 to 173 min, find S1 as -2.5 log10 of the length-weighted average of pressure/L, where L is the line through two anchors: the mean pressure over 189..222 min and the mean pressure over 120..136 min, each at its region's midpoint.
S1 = -0.02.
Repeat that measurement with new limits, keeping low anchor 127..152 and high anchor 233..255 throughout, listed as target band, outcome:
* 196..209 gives -0.004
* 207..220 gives 0.001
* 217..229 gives 0.010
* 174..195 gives 0.006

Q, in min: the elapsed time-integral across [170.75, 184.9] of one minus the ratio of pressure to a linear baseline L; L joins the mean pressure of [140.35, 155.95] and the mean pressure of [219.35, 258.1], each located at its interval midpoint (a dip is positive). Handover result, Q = 0.1 min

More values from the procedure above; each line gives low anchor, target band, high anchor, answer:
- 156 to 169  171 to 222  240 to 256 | 0.4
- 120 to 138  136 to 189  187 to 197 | -0.7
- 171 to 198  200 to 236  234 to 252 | 0.2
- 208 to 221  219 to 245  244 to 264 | 0.2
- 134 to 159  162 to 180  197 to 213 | -0.1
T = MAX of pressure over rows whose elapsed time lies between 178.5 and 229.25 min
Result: 62.2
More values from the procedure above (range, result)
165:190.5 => 64.5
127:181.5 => 65.4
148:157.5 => 65.2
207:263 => 61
